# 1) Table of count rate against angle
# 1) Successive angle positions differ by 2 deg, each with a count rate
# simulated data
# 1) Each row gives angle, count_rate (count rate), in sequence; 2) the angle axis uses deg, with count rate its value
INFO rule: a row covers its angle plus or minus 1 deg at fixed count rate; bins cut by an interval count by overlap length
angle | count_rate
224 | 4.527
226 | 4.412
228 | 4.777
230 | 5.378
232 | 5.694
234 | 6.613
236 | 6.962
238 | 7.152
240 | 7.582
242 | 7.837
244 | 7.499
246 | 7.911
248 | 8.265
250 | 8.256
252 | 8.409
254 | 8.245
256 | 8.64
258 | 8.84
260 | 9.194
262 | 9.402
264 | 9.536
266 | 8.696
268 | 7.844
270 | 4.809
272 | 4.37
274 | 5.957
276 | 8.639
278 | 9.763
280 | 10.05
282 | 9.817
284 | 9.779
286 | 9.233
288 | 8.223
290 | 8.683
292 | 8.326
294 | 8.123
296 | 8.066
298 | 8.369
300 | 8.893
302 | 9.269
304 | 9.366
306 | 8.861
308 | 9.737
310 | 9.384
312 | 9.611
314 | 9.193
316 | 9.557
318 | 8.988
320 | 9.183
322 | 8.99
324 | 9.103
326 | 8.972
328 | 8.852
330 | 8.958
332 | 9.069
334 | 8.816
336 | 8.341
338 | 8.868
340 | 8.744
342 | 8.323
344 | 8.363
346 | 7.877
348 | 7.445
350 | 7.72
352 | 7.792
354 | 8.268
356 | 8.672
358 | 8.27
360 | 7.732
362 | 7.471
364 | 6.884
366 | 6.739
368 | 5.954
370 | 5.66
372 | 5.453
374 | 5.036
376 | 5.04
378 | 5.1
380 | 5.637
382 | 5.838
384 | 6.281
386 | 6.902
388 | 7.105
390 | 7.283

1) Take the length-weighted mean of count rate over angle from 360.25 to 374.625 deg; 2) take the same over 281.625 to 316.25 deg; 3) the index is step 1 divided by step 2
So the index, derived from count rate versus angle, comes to 0.70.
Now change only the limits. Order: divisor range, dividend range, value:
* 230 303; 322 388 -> 0.92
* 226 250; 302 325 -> 1.36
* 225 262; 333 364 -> 1.10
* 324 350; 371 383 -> 0.63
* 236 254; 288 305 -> 1.10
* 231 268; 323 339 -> 1.10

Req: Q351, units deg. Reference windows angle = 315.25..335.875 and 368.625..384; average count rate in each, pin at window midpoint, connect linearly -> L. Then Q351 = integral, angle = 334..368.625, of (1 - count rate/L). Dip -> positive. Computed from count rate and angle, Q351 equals -3.4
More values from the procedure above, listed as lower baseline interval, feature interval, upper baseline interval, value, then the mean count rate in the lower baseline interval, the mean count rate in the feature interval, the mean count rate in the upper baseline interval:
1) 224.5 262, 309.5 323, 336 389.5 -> -3.9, 7.33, 9.27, 7.07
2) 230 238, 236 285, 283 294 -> -4.2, 6.38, 8.16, 8.78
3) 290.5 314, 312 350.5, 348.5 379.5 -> -4.0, 8.92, 8.74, 6.78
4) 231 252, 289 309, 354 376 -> -4.6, 7.43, 8.77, 6.78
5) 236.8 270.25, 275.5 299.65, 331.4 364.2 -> -2.2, 8.19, 8.93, 8.18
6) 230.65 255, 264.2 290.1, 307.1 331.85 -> 0.3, 7.5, 8.17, 9.2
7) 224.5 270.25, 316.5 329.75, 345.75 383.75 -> -3.8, 7.49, 9.03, 6.74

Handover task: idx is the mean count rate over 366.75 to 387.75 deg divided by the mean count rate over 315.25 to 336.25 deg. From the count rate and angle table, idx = 0.64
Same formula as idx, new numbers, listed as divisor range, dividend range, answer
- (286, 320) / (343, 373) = 0.82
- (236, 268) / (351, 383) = 0.79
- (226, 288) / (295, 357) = 1.13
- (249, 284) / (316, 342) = 1.07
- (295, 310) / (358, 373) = 0.74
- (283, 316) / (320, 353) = 0.95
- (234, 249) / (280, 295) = 1.19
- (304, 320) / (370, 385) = 0.59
